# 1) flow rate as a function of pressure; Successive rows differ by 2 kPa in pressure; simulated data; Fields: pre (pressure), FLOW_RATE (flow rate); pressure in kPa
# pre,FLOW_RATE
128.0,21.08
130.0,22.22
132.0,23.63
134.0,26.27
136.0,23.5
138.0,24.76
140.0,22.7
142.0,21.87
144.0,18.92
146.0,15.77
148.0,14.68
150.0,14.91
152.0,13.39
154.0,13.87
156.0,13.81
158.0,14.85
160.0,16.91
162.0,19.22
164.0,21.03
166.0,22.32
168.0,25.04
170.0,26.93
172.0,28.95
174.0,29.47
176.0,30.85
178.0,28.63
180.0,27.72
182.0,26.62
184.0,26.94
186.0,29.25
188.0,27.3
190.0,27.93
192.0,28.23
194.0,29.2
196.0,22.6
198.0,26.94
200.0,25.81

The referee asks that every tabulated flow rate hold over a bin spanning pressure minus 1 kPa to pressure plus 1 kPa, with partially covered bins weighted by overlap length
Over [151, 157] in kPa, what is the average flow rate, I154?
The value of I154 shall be 13.7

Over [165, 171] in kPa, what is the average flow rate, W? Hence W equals 24.8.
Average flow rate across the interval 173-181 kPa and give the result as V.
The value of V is 29.2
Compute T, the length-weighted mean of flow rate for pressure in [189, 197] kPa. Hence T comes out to 27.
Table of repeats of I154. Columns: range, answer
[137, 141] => 23.7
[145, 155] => 14.5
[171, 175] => 29.2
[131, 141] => 24.2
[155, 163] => 16.2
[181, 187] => 27.6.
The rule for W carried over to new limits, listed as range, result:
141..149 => 17.8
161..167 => 20.9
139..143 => 22.3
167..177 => 28.2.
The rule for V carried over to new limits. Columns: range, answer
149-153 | 14.2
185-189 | 28.3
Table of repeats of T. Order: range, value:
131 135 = 24.9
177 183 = 27.7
